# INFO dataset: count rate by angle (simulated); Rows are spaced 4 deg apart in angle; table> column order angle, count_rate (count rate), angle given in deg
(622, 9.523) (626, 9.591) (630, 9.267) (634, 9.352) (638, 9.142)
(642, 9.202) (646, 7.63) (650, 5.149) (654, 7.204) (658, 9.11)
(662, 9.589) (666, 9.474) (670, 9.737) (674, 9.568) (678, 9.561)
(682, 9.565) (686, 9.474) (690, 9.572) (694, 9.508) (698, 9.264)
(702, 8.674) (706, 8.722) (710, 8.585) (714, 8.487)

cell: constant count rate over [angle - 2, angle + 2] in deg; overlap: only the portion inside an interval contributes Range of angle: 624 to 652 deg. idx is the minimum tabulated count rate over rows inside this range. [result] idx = 5.149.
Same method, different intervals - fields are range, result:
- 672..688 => 9.474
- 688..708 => 8.674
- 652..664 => 7.204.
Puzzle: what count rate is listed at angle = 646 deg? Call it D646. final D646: 7.63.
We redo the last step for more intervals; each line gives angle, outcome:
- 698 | 9.264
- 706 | 8.722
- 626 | 9.591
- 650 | 5.149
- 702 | 8.674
